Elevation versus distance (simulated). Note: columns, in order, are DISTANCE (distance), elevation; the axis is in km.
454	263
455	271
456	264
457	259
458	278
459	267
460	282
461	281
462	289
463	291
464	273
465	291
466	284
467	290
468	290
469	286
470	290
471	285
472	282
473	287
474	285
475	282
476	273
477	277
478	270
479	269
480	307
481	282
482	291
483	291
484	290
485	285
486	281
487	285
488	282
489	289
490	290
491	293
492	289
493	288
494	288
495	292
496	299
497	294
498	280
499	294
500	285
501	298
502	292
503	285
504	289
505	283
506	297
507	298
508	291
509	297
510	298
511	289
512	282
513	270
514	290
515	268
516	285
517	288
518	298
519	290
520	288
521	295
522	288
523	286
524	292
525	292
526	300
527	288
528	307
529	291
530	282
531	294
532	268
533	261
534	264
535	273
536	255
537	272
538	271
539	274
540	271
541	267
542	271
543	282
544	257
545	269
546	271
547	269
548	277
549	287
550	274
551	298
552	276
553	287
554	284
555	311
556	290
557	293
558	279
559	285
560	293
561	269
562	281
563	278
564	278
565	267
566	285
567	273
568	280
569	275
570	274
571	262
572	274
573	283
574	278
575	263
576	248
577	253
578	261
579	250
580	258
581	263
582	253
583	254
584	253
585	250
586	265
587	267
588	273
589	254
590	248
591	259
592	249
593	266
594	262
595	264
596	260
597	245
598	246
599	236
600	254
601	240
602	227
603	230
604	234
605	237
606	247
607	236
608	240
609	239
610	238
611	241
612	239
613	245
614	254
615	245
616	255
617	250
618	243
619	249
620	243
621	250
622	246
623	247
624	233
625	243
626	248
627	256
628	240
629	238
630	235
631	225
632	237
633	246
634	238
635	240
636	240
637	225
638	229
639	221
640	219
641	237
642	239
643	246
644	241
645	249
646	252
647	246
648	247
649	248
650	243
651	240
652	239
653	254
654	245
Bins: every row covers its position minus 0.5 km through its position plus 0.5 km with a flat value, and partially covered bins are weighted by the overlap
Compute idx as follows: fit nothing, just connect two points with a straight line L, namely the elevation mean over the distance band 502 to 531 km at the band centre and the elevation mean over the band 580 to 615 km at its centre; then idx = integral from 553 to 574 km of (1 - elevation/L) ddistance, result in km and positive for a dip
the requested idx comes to -1.2 km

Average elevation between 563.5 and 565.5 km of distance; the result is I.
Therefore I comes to 272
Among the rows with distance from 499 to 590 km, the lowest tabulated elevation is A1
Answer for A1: 248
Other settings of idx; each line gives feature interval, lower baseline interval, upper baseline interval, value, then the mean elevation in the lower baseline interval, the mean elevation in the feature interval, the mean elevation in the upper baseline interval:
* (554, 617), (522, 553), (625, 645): -0.4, 278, 260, 237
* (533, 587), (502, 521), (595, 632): -1.1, 288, 272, 243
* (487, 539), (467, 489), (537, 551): -1.5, 285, 286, 273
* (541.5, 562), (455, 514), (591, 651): -1.3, 286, 281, 243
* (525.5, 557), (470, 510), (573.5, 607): -1.1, 288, 279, 253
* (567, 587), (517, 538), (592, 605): -0.4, 284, 263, 247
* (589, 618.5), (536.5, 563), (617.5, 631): 0.8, 279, 246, 243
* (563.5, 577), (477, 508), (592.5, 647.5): -0.6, 288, 272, 242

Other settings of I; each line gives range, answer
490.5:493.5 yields 290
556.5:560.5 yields 288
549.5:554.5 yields 284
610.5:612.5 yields 240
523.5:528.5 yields 296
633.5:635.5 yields 239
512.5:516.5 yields 278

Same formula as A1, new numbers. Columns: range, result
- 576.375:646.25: 219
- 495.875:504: 280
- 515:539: 255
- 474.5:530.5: 268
